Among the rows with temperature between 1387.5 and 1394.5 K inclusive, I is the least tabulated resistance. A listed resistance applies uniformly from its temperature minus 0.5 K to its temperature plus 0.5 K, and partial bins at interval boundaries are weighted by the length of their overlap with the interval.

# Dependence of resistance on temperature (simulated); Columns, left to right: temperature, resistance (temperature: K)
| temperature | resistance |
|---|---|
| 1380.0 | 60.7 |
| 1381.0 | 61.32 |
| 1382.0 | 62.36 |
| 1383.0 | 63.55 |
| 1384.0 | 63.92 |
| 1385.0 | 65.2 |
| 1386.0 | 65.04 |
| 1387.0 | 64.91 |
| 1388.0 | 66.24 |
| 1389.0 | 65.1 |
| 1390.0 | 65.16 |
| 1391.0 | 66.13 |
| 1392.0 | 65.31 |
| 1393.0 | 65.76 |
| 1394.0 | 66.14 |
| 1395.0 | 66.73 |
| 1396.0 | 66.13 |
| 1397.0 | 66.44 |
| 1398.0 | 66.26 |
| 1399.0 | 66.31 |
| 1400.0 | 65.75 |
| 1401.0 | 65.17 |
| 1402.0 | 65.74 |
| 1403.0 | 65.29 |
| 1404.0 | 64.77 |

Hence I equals 65.1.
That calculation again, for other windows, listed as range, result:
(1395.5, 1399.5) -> 66.13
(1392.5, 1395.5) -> 65.76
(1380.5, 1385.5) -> 61.32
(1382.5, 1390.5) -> 63.55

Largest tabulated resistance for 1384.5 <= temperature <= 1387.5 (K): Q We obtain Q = 65.2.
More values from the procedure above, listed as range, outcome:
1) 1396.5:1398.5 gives 66.44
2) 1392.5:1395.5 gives 66.73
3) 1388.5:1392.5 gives 66.13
